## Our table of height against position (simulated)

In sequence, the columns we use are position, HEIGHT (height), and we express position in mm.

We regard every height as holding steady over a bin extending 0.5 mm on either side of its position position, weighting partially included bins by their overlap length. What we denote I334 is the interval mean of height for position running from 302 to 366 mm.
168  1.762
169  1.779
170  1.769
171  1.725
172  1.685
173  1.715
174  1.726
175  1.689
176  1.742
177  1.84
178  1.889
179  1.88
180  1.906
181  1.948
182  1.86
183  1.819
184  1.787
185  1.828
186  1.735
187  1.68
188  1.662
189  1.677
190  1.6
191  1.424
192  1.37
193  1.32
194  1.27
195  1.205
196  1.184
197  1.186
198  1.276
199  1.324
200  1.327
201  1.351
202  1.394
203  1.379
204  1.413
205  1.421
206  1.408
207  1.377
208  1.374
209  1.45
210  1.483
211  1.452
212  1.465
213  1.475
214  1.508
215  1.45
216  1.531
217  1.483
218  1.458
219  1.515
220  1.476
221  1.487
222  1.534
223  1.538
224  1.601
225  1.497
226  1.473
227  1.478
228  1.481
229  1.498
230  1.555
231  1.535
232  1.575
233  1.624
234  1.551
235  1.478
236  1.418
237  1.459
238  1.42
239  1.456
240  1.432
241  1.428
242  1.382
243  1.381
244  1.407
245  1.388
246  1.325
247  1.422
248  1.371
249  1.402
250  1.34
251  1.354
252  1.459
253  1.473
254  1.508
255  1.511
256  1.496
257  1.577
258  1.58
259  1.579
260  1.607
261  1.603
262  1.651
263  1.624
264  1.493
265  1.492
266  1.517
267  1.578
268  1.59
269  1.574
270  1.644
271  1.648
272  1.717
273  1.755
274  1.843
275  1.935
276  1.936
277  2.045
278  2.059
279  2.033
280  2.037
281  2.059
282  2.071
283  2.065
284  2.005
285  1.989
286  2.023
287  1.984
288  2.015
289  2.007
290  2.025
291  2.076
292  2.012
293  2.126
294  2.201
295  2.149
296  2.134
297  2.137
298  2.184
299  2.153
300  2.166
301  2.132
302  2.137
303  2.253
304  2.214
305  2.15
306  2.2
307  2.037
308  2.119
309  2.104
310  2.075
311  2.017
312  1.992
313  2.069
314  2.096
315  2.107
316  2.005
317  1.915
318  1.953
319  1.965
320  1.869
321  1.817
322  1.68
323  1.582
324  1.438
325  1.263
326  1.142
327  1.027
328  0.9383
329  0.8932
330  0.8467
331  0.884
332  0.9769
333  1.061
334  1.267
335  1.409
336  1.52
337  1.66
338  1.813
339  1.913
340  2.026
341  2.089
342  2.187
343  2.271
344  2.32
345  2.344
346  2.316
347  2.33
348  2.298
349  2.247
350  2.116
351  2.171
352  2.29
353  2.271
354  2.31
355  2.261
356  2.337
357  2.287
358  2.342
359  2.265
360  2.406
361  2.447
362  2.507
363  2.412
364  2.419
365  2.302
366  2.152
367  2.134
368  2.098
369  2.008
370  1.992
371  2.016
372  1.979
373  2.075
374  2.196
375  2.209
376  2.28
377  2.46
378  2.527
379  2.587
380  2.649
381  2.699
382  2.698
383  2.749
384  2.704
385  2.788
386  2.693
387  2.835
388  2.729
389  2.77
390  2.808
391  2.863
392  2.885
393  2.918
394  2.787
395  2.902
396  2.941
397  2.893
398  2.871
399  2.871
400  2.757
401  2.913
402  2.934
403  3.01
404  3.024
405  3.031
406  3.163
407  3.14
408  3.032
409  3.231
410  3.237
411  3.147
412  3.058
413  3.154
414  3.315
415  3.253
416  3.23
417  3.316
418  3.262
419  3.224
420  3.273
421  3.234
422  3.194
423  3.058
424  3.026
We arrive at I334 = 1.94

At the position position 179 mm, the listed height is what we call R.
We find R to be 1.88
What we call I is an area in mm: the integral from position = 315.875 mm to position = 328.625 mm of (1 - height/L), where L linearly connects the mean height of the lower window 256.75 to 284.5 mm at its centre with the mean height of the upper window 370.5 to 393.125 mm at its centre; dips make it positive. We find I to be 3.4 mm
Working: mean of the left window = 1.76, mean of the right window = 2.56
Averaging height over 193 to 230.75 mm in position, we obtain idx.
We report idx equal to 1.43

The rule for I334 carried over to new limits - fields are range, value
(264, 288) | 1.85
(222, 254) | 1.46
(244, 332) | 1.77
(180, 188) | 1.81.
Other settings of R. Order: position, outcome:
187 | 1.68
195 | 1.205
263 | 1.624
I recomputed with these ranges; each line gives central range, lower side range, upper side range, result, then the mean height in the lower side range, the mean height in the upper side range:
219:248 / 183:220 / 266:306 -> 3.2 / 1.46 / 1.99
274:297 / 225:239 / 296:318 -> -1.3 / 1.5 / 2.1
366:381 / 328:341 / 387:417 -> 0.5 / 1.37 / 3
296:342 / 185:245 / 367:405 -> 8.1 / 1.46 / 2.62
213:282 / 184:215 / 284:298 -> 7.9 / 1.44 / 2.07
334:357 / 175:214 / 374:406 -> 3.6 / 1.53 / 2.76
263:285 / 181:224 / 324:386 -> -0.8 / 1.48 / 2.05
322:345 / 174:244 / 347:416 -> 8.1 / 1.52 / 2.62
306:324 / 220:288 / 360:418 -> 1.3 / 1.61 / 2.72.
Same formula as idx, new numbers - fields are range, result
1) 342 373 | 2.25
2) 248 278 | 1.61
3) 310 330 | 1.66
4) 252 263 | 1.56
